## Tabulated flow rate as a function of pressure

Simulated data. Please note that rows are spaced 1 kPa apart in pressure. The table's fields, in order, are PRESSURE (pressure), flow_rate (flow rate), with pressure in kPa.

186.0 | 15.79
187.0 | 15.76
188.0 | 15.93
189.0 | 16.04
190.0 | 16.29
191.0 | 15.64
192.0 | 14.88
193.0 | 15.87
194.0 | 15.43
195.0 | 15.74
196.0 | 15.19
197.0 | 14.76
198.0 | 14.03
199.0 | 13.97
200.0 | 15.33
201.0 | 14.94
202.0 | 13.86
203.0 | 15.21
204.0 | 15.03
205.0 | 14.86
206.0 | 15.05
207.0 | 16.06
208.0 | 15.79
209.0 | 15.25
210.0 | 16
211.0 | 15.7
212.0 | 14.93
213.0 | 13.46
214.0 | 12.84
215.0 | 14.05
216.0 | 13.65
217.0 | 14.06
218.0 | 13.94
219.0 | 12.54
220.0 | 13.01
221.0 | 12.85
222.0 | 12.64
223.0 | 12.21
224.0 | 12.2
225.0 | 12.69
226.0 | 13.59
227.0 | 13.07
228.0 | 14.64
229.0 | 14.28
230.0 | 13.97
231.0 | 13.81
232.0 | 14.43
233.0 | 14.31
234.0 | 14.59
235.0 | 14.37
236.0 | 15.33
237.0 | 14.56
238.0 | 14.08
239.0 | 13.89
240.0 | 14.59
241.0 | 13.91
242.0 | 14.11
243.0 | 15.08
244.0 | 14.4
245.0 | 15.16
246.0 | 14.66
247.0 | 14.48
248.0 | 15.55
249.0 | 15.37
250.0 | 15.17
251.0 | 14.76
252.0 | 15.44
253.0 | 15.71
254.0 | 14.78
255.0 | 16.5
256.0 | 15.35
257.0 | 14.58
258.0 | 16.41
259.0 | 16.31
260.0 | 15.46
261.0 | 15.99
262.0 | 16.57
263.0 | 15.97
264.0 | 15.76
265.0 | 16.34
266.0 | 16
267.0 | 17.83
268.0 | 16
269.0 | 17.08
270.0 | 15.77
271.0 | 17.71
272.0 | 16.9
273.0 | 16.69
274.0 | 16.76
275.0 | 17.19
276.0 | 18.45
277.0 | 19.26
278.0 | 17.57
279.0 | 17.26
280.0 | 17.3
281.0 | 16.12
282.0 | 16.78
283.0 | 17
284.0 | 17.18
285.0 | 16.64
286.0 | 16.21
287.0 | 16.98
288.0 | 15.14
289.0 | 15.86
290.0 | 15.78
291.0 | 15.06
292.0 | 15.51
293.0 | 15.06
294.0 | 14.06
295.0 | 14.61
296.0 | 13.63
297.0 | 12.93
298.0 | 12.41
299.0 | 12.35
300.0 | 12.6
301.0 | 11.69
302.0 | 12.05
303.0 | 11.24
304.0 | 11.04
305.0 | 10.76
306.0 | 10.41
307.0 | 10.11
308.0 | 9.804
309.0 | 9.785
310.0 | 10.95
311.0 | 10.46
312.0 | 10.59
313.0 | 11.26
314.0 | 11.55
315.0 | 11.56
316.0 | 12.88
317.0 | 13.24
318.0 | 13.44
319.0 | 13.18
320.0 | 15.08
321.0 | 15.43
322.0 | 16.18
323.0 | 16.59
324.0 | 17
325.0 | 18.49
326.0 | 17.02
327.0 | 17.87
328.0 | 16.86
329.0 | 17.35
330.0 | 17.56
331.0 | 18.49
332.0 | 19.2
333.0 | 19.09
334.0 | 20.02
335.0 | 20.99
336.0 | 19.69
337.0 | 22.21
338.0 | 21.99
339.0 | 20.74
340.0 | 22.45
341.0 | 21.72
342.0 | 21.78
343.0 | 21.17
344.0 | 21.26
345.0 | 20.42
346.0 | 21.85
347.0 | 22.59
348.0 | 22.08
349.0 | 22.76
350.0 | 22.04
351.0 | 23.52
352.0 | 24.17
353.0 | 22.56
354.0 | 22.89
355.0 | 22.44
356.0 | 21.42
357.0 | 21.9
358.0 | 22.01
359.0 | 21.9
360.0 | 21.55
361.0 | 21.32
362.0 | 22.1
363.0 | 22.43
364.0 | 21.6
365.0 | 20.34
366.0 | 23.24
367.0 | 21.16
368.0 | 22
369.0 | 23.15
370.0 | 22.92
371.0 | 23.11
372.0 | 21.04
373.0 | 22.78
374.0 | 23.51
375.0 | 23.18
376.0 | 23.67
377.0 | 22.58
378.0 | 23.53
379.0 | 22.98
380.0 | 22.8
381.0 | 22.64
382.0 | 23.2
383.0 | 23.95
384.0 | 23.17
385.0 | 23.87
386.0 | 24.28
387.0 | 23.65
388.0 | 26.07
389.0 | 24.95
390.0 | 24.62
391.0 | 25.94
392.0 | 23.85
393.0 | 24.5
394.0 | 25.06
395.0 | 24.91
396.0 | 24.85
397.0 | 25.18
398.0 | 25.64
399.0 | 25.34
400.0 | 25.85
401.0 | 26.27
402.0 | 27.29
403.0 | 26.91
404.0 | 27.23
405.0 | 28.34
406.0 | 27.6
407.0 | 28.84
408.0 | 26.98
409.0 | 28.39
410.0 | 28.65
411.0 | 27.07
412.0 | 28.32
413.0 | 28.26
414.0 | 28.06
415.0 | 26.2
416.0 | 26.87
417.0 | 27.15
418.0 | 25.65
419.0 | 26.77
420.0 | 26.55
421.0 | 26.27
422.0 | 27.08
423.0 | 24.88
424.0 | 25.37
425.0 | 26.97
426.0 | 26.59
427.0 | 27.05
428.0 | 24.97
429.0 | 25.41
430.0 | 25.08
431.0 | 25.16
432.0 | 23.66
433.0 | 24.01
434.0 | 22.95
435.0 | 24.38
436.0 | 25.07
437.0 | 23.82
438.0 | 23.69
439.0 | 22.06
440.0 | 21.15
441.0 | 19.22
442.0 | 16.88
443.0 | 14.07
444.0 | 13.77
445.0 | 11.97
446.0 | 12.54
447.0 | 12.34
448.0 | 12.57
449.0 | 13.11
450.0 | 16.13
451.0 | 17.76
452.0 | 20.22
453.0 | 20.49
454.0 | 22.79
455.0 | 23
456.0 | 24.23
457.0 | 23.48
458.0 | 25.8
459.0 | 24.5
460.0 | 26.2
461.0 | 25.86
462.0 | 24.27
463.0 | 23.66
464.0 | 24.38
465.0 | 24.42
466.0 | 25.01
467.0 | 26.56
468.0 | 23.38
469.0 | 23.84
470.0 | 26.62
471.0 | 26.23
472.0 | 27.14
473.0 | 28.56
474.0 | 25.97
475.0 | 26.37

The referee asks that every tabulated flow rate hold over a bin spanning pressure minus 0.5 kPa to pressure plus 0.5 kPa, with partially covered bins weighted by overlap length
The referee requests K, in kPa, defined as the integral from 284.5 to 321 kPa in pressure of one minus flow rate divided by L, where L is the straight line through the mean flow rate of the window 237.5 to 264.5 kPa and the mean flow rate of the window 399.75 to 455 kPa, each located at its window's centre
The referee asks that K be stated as 9.5 kPa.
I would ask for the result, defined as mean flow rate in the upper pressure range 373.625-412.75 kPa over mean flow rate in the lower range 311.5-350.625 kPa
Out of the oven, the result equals 1.40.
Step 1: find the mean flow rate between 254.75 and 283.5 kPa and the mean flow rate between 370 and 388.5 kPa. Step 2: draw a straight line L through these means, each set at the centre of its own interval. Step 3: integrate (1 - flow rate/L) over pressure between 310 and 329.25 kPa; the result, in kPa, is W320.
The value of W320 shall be 5.2 kPa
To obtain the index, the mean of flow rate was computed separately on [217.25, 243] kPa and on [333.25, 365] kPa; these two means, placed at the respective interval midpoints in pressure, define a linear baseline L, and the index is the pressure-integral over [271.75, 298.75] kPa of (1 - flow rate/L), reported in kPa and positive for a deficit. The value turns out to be 2.2 kPa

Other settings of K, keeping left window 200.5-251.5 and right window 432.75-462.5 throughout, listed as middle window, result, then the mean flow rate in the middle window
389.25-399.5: -3.36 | 25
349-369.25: -4.90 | 22.2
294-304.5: 2.40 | 12.5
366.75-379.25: -3.10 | 22.8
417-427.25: -3.55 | 26.3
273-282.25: -1.01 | 17.4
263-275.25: -0.93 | 16.6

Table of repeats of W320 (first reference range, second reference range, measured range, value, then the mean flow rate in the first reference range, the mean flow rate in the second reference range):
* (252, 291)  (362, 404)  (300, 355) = 9.2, 16.5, 23.9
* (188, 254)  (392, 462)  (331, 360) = -2.1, 14.5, 23.8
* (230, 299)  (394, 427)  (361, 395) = 1.4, 15.6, 26.7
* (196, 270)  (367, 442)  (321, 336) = 1.8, 14.7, 24.9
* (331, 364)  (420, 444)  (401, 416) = -3.0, 21.6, 23.6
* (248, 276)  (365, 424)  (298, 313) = 6.3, 16.1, 25.1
